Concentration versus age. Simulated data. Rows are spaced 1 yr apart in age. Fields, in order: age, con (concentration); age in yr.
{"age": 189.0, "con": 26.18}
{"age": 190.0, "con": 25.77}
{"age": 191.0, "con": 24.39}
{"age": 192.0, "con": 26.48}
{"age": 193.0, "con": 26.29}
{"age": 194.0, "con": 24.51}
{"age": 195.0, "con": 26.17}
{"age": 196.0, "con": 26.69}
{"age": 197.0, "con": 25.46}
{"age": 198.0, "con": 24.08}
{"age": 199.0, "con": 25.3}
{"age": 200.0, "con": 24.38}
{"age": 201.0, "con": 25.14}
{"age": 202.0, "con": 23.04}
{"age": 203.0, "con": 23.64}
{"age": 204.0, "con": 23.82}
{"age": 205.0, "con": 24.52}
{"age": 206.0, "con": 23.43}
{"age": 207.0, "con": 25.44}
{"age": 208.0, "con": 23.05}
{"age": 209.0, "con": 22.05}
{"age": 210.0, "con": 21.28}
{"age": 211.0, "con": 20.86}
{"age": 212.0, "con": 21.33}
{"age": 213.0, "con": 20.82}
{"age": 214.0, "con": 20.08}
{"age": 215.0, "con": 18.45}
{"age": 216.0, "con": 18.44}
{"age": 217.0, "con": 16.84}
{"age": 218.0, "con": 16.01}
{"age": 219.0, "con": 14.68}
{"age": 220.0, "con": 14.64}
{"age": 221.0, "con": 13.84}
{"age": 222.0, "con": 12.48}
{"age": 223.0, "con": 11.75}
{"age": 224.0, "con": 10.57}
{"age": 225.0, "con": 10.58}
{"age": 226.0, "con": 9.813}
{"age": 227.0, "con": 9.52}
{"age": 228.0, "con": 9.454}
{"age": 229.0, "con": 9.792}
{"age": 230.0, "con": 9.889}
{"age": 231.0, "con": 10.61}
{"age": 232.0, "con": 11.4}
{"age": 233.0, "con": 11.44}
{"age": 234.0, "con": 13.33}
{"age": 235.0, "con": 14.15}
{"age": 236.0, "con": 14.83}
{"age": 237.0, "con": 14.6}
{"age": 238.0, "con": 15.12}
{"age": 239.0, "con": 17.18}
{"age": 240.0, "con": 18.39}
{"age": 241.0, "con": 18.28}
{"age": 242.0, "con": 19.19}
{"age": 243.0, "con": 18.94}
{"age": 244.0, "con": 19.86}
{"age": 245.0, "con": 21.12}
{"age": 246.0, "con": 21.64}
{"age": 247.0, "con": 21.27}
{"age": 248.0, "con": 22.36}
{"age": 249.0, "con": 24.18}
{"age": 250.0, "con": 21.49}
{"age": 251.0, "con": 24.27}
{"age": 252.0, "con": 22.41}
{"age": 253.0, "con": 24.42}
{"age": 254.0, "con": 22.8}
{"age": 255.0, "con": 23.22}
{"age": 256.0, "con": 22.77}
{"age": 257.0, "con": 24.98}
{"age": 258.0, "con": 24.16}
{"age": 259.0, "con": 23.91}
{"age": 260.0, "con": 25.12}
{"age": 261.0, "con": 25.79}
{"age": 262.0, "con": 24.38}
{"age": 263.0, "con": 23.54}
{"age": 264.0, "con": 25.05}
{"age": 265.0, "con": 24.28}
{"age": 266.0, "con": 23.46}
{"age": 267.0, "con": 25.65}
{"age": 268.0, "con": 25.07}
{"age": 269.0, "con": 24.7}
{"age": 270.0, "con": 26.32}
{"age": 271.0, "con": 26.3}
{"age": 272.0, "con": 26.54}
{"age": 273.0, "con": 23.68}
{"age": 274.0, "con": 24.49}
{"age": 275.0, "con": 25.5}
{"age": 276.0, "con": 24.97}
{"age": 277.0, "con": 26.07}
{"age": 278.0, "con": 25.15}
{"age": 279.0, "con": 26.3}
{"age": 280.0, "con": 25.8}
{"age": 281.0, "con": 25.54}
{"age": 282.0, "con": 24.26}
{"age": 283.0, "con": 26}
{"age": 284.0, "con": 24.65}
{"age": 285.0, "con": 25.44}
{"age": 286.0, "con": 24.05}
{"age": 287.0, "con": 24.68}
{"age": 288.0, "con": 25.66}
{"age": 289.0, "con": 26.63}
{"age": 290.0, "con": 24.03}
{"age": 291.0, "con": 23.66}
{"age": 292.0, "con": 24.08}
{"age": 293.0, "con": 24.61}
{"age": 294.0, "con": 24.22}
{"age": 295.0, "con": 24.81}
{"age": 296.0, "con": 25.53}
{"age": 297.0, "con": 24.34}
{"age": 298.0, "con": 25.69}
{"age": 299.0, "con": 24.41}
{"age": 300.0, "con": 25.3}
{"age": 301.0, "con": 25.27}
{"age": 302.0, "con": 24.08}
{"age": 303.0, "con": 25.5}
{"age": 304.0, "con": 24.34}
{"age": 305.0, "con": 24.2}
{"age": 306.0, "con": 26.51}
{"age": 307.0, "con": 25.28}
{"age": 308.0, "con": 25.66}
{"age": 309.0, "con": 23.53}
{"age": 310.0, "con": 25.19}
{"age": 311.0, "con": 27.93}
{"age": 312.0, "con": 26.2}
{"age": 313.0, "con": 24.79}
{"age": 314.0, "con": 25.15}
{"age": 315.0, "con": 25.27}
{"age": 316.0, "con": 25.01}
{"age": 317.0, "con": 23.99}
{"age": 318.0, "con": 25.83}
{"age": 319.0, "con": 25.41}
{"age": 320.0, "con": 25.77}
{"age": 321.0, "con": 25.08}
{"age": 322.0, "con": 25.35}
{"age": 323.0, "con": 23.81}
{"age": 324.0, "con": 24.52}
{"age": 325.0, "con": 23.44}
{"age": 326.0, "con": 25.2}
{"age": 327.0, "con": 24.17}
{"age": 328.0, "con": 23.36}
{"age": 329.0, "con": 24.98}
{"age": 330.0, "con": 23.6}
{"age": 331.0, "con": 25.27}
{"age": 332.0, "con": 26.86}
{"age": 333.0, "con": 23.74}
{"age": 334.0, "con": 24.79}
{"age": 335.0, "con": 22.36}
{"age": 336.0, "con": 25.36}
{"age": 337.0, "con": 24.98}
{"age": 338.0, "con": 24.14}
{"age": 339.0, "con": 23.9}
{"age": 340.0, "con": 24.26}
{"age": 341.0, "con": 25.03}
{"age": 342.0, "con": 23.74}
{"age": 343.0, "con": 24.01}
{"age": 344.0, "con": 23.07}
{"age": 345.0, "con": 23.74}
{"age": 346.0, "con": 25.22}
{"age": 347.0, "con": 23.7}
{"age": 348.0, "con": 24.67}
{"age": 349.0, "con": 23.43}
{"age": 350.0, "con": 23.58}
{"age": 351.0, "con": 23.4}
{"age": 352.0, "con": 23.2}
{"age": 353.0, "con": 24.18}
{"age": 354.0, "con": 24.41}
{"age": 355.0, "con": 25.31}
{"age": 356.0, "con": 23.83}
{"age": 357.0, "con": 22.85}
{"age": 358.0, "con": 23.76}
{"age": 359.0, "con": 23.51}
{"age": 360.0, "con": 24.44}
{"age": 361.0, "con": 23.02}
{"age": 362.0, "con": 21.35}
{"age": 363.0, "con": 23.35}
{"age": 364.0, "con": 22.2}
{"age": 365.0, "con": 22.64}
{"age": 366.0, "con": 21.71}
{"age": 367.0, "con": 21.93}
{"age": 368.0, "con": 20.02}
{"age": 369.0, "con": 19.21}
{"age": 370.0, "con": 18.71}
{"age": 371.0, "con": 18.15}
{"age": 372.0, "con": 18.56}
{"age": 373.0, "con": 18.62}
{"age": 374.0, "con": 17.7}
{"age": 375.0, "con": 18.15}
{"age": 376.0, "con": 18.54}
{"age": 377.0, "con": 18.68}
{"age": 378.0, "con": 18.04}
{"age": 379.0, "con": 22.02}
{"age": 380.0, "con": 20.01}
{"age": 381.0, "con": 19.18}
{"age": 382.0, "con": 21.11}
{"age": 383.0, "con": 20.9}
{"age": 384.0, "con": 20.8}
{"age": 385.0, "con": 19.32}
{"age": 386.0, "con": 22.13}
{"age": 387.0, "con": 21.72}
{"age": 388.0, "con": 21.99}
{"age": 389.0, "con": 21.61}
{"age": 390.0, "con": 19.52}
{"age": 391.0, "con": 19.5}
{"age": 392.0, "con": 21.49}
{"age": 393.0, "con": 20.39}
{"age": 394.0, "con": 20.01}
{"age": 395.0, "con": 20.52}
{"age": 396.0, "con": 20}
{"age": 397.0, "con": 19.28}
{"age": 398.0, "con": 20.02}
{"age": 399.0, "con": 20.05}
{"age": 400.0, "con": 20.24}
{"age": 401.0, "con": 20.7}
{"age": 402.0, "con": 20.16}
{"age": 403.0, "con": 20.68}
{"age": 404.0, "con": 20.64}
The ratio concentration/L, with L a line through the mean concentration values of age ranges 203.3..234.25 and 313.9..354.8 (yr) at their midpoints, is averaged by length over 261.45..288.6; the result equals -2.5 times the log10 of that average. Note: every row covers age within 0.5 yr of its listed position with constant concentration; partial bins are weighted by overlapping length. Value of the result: -0.24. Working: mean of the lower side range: 16.2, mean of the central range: 25.1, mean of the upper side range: 24.4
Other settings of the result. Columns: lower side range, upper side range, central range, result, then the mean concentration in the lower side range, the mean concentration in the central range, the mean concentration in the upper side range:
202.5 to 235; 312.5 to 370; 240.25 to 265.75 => -0.23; 16.3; 22.7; 23.9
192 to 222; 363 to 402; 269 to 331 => -0.19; 21.8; 25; 20.2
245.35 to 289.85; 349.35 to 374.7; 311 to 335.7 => -0.08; 24.5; 24.8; 22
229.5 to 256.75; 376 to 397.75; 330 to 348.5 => -0.23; 18.5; 24.4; 20.3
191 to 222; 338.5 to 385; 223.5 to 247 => 0.45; 21.9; 14.5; 22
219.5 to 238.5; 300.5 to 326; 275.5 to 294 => -0.21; 12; 25.1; 25.1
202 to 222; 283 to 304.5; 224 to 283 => 0.10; 20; 20.6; 24.8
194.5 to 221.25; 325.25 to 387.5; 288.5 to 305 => -0.12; 21.7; 24.8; 22.5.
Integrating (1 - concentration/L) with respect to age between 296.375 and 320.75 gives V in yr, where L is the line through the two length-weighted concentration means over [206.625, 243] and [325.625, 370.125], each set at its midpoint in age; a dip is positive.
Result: -4.8 yr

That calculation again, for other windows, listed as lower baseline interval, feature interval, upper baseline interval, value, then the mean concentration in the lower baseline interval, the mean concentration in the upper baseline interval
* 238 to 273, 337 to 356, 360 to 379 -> -3.0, 22.9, 20.2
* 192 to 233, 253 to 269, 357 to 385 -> -4.1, 18.8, 20.6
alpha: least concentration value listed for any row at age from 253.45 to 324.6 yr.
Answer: 22.77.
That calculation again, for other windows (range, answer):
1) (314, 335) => 22.36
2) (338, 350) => 23.07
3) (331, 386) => 17.7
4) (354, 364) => 21.35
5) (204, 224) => 10.57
